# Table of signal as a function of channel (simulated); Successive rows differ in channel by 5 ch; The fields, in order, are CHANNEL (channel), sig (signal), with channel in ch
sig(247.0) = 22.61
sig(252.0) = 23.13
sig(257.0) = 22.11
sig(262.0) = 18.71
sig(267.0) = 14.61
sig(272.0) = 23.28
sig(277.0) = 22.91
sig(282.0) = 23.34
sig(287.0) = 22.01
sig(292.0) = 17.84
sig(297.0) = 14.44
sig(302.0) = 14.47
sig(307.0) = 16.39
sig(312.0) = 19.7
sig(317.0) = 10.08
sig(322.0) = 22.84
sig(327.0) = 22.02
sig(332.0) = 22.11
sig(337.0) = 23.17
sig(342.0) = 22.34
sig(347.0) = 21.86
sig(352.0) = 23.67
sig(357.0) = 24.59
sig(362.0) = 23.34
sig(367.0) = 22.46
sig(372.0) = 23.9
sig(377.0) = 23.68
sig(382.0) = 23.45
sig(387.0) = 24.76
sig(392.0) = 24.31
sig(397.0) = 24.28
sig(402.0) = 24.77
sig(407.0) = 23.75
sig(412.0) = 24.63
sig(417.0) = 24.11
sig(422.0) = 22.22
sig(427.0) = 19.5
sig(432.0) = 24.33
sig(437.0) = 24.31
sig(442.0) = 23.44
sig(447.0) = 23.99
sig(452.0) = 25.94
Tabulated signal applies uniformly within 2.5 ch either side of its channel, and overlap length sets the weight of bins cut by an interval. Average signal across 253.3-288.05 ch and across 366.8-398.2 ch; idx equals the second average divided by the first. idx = 1.14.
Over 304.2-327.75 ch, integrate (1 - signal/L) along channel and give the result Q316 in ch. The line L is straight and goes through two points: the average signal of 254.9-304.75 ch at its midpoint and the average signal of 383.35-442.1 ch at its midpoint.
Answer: 3.1 ch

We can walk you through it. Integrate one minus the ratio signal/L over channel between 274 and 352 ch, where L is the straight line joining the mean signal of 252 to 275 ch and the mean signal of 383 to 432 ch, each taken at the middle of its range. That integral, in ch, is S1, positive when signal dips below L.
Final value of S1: 5.4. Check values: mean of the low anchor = 20.1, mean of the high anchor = 23.6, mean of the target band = 19.9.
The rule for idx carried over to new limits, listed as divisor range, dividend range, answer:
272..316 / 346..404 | 1.26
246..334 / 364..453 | 1.22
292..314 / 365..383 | 1.43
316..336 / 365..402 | 1.18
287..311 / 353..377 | 1.41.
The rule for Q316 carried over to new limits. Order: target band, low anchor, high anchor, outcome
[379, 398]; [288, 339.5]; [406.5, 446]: -2.2 ch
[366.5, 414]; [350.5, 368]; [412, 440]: -1.4 ch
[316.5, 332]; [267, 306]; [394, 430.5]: 0.4 ch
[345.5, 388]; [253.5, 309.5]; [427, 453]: -3.6 ch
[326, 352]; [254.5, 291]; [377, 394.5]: 0.4 ch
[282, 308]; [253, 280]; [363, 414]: 4.4 ch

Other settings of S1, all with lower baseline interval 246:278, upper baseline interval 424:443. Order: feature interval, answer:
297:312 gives 3.79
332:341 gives -0.42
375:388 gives -0.96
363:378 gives -0.81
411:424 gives -0.54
